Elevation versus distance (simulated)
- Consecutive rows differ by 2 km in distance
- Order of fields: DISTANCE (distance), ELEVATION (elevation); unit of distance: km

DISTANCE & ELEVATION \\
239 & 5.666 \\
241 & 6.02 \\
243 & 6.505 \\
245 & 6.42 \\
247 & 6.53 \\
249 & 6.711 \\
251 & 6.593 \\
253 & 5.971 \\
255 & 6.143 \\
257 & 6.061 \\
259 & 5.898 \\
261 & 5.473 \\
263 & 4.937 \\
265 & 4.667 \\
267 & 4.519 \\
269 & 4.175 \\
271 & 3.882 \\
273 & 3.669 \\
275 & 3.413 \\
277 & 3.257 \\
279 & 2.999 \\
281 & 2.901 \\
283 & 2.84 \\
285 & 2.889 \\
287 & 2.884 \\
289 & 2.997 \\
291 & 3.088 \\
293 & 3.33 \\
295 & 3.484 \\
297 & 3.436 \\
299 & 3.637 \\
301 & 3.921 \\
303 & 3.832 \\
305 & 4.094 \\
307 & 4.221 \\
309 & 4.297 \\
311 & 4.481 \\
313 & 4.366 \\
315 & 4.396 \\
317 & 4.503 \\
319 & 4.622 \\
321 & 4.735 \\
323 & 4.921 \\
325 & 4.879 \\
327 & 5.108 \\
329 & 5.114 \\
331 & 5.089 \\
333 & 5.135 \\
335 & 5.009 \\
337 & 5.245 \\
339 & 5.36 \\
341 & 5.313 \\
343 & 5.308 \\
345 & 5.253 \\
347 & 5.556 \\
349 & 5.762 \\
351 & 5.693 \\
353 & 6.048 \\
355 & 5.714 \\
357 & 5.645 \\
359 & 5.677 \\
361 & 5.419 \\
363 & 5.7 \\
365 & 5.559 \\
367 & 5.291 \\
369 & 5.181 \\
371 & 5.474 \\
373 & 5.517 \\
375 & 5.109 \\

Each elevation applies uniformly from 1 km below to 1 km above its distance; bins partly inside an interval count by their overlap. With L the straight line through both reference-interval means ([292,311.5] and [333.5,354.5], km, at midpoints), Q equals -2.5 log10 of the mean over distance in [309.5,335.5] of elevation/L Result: -0.033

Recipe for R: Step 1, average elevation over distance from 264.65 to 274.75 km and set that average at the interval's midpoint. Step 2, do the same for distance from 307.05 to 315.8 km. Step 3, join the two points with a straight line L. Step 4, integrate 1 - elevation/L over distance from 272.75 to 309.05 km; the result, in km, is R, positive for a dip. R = 7.1 km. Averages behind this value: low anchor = 4.09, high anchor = 4.37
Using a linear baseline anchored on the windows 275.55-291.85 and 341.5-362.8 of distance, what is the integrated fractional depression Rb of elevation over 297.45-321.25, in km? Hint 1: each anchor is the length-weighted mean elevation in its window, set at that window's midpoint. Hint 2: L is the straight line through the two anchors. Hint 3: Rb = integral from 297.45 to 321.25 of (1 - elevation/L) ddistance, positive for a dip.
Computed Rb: -1.5 km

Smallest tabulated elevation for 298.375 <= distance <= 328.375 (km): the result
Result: 3.637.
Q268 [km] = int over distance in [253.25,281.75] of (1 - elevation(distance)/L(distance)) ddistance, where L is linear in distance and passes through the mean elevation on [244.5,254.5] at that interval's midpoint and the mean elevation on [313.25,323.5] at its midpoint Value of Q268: 7.2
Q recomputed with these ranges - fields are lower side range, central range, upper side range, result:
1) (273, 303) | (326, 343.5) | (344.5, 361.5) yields -0.043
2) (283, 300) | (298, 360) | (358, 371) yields -0.133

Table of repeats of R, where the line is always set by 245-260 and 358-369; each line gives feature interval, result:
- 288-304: 6.71 km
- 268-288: 9.22 km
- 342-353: 0.09 km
